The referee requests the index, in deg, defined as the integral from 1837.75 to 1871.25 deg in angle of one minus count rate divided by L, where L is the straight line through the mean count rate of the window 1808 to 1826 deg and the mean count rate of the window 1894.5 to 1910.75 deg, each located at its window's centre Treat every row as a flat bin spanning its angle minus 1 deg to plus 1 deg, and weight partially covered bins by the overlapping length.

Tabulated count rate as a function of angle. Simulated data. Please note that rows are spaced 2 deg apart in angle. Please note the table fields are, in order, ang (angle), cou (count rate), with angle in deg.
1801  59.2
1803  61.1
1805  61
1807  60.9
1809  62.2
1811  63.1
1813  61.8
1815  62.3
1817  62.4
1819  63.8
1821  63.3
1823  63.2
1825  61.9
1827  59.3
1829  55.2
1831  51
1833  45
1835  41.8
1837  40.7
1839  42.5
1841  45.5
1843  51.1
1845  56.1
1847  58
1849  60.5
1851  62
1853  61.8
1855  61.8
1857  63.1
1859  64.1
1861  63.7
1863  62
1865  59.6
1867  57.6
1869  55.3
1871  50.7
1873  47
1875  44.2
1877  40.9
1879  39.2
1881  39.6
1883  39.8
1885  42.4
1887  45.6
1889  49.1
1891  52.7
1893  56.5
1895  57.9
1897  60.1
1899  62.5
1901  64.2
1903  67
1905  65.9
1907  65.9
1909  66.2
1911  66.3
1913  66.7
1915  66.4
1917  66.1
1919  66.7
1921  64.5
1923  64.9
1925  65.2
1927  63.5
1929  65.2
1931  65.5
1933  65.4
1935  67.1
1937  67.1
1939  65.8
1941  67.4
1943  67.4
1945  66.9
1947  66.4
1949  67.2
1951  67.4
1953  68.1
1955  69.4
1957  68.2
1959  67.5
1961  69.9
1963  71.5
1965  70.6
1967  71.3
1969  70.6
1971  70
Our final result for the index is 3.1 deg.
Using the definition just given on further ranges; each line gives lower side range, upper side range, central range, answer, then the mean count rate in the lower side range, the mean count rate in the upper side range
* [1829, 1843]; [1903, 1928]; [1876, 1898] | 4.17 deg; 45.7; 65.7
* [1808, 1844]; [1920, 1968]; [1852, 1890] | 4.91 deg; 55.3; 67.2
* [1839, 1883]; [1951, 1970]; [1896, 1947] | -1.82 deg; 53.9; 69.6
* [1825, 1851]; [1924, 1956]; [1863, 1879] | 1.56 deg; 51.4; 66.6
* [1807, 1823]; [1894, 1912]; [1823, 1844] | 4.29 deg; 62.6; 64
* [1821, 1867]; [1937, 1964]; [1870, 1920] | 5.16 deg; 56.1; 67.9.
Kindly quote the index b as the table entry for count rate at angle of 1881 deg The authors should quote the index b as 39.6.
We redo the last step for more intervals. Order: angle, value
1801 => 59.2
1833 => 45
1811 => 63.1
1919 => 66.7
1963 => 71.5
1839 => 42.5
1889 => 49.1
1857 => 63.1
